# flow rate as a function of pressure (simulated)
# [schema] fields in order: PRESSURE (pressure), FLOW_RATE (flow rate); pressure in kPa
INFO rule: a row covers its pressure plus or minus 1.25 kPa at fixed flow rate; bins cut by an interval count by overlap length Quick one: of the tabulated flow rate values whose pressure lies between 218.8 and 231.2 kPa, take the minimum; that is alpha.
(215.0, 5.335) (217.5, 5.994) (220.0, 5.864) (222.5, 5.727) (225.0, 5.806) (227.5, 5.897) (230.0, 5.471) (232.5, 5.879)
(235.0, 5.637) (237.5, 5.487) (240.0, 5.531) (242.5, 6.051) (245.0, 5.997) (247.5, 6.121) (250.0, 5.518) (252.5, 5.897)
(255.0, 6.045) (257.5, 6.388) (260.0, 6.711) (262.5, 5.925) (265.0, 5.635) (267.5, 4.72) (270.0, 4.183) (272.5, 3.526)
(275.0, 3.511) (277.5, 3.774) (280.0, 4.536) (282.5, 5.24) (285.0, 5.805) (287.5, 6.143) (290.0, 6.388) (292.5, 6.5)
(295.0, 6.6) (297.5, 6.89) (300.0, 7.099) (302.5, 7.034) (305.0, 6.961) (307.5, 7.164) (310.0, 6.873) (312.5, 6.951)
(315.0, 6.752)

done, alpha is 5.471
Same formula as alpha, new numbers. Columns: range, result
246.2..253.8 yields 5.518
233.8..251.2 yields 5.487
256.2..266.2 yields 5.635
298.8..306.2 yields 6.961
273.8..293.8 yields 3.511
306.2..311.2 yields 6.873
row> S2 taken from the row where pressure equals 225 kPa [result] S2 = 5.806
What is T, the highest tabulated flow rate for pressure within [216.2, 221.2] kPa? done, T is 5.994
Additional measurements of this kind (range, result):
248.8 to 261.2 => 6.711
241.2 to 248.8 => 6.121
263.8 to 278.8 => 5.635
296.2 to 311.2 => 7.164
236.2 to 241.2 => 5.531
